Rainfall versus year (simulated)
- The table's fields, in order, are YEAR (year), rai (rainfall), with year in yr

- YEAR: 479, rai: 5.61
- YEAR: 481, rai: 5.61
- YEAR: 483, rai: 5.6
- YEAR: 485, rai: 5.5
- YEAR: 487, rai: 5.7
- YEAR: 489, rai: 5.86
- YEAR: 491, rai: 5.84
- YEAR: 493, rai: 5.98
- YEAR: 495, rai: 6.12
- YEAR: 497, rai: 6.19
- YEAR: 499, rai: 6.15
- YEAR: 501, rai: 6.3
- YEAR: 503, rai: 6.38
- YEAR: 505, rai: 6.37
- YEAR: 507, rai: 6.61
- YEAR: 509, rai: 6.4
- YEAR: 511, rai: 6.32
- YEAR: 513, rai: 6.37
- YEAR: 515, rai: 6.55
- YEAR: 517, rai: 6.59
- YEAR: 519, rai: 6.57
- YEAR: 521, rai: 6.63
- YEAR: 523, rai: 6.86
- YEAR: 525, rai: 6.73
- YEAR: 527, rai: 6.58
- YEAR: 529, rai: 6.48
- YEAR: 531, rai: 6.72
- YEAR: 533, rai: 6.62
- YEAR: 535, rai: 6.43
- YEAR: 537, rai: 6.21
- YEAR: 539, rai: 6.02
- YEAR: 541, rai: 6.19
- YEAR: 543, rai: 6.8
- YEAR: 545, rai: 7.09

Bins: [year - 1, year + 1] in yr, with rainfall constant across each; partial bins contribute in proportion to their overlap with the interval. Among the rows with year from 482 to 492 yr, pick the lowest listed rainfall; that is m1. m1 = 5.5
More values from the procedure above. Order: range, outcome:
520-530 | 6.48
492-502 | 5.98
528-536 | 6.43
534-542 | 6.02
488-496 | 5.84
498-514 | 6.15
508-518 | 6.32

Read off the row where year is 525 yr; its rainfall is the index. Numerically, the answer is 6.73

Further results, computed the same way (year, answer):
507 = 6.61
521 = 6.63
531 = 6.72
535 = 6.43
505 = 6.37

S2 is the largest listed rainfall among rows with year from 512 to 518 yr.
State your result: 6.59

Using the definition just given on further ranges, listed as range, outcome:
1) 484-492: 5.86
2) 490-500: 6.19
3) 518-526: 6.86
